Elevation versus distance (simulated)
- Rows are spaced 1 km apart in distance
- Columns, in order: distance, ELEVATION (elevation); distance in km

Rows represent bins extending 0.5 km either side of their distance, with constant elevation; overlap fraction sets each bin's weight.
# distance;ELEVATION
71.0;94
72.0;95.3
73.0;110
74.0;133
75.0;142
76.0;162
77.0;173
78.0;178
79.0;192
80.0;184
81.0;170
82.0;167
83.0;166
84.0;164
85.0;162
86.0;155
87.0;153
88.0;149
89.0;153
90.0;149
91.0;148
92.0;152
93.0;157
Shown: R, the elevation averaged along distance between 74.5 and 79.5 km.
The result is 169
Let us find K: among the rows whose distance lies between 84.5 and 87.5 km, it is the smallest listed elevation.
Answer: 153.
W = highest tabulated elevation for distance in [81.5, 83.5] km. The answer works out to 167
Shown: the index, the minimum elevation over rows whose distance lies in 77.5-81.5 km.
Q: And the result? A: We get 170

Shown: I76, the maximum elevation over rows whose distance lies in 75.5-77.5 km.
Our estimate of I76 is 173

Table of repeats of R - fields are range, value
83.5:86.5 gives 160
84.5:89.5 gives 154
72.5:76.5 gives 137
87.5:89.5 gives 151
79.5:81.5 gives 177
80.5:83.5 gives 168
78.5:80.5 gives 188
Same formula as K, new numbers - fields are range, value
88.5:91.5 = 148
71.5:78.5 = 95.3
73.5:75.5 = 133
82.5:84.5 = 164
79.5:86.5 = 155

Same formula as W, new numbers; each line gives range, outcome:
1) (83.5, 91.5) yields 164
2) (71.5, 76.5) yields 162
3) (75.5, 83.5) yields 192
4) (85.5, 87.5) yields 155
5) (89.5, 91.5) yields 149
